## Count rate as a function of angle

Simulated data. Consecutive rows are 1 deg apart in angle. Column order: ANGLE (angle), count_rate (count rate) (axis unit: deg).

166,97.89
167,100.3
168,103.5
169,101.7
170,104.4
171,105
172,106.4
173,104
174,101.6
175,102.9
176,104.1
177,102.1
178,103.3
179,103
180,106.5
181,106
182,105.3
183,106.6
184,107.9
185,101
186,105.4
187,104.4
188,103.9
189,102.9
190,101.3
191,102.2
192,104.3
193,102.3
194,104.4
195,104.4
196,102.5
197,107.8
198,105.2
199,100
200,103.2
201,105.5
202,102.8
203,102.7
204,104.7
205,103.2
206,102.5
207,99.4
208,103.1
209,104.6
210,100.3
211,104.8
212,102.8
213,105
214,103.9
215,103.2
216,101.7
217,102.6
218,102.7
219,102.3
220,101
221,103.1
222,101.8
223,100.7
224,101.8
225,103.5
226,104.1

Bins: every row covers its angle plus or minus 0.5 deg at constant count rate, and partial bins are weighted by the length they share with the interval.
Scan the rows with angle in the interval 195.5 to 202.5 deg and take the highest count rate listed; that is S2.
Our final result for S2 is 107.8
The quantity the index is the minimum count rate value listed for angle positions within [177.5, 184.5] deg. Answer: 103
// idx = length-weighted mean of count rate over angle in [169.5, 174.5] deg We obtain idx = 104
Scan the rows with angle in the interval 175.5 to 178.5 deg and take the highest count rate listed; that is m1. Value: 104.1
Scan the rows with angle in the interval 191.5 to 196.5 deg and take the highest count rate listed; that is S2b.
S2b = 104.4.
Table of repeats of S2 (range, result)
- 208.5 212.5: 104.8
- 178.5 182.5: 106.5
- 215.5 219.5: 102.7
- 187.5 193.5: 104.3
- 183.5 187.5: 107.9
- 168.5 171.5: 105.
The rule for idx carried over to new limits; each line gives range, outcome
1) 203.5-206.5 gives 103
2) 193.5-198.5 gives 105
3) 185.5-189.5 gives 104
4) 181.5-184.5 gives 107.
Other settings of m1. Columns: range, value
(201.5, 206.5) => 104.7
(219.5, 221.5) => 103.1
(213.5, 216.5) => 103.9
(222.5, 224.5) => 101.8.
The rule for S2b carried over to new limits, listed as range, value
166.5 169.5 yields 103.5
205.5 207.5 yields 102.5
